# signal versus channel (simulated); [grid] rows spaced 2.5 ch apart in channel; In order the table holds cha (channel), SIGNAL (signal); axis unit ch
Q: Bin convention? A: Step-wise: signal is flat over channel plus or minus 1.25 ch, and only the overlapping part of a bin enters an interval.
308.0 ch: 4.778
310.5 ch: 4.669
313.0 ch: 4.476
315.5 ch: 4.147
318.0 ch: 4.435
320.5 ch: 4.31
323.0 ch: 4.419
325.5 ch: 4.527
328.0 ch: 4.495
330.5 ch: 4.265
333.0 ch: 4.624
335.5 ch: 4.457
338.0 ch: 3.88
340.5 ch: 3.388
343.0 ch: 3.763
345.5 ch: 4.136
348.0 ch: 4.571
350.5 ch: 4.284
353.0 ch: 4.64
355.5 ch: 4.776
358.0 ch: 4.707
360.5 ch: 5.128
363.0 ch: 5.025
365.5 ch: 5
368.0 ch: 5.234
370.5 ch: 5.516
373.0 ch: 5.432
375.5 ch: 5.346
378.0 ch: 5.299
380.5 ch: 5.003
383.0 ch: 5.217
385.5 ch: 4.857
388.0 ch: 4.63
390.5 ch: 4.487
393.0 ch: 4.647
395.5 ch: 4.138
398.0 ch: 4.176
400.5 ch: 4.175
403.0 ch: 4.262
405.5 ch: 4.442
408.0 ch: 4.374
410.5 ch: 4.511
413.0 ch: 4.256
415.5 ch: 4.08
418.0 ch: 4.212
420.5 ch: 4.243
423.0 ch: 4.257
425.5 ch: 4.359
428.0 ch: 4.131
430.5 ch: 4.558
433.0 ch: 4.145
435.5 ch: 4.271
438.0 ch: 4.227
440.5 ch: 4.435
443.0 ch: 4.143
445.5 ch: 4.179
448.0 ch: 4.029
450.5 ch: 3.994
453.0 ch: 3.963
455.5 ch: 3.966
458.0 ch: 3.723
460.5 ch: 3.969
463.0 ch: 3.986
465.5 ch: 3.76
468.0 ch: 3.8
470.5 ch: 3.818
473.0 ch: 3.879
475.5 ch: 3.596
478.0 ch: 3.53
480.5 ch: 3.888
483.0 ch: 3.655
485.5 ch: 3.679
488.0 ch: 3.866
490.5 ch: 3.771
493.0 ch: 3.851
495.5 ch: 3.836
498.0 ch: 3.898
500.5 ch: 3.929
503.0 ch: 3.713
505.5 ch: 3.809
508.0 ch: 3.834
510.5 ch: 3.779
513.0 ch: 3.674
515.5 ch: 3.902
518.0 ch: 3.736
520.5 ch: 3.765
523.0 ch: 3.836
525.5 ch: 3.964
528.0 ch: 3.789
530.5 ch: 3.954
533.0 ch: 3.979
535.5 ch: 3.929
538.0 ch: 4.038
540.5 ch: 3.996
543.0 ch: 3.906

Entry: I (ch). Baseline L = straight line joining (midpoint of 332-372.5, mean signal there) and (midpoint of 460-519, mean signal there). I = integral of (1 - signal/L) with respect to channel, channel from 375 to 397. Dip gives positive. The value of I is -2.1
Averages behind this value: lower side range 4.59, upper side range 3.8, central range 4.82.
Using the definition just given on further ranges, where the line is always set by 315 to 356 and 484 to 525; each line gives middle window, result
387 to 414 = -1.7 ch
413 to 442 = -1.7 ch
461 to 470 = 0.1 ch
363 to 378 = -3.9 ch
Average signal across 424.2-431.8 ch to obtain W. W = 4.35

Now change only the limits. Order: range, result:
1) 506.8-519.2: 3.78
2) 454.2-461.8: 3.89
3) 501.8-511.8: 3.78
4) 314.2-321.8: 4.3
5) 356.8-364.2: 4.95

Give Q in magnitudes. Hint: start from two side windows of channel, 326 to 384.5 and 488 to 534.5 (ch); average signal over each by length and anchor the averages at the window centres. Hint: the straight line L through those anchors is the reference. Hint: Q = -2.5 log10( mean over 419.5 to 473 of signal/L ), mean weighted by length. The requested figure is 0.029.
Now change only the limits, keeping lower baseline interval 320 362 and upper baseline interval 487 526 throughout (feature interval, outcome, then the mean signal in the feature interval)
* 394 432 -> -0.04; 4.28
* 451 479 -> 0.04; 3.82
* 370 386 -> -0.23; 5.24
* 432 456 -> -0.03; 4.14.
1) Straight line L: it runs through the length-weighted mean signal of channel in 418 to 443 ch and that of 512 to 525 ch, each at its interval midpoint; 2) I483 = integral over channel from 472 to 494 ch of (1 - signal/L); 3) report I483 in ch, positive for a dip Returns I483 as 1.4 ch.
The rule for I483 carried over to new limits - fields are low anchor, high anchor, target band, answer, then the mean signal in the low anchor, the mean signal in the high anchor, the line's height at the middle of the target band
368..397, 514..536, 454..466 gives 1.32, 4.97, 3.87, 4.37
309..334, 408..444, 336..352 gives 1.34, 4.44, 4.28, 4.4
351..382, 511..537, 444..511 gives 5.85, 5.07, 3.85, 4.21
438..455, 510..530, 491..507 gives 0.27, 4.12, 3.81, 3.9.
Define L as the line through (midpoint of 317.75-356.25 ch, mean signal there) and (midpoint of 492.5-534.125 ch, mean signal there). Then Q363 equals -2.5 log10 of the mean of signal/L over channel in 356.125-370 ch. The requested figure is -0.19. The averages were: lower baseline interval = 4.3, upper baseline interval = 3.84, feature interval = 5.03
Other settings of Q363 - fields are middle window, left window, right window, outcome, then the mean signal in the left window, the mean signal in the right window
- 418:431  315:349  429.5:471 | -0.05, 4.24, 4.06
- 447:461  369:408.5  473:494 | 0.03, 4.76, 3.74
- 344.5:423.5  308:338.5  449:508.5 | -0.12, 4.42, 3.82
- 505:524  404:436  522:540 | 0.05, 4.3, 3.93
